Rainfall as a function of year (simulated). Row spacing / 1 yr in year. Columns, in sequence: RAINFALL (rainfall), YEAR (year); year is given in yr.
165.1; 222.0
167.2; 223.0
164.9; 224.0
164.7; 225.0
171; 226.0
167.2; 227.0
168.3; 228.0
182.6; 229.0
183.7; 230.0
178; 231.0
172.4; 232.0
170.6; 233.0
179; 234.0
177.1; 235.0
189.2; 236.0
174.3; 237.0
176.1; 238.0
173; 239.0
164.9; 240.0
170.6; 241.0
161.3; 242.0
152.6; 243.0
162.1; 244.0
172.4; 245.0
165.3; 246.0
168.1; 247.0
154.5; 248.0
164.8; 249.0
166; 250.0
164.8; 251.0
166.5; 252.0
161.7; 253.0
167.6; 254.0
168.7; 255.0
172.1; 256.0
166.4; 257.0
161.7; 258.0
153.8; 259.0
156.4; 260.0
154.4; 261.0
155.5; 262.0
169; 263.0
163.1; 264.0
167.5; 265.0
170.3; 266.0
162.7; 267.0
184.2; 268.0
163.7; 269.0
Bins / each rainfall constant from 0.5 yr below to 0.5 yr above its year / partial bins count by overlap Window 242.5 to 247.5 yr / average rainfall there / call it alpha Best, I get 164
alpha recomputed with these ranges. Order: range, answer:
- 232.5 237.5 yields 178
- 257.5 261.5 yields 157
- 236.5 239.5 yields 174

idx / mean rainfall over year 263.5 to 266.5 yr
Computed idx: 167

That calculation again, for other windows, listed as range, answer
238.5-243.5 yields 164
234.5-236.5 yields 183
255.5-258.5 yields 167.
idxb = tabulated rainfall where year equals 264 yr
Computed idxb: 163.1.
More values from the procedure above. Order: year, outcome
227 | 167.2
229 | 182.6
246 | 165.3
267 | 162.7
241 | 170.6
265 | 167.5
